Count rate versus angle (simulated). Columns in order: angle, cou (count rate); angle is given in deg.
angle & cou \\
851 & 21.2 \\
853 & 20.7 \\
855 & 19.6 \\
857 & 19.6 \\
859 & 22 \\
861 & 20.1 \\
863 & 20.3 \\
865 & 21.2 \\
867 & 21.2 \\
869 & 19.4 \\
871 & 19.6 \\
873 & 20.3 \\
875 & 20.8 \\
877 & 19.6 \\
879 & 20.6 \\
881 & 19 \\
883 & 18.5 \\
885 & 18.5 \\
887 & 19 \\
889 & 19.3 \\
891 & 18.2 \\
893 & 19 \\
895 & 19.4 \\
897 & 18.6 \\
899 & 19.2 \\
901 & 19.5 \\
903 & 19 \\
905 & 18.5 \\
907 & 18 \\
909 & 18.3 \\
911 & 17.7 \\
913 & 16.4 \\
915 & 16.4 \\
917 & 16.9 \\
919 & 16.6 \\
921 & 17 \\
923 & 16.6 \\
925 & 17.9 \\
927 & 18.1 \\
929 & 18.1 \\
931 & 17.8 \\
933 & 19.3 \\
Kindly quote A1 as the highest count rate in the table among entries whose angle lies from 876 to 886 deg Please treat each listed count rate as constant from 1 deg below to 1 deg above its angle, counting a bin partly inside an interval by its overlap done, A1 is 20.6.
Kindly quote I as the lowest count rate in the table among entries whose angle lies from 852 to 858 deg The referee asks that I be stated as 19.6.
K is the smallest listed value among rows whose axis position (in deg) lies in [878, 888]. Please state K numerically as 18.5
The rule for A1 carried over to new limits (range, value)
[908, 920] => 18.3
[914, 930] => 18.1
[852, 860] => 22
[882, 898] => 19.4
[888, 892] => 19.3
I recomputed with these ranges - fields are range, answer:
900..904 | 19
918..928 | 16.6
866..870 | 19.4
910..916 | 16.4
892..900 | 18.6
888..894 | 18.2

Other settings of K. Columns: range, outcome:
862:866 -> 20.3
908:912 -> 17.7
